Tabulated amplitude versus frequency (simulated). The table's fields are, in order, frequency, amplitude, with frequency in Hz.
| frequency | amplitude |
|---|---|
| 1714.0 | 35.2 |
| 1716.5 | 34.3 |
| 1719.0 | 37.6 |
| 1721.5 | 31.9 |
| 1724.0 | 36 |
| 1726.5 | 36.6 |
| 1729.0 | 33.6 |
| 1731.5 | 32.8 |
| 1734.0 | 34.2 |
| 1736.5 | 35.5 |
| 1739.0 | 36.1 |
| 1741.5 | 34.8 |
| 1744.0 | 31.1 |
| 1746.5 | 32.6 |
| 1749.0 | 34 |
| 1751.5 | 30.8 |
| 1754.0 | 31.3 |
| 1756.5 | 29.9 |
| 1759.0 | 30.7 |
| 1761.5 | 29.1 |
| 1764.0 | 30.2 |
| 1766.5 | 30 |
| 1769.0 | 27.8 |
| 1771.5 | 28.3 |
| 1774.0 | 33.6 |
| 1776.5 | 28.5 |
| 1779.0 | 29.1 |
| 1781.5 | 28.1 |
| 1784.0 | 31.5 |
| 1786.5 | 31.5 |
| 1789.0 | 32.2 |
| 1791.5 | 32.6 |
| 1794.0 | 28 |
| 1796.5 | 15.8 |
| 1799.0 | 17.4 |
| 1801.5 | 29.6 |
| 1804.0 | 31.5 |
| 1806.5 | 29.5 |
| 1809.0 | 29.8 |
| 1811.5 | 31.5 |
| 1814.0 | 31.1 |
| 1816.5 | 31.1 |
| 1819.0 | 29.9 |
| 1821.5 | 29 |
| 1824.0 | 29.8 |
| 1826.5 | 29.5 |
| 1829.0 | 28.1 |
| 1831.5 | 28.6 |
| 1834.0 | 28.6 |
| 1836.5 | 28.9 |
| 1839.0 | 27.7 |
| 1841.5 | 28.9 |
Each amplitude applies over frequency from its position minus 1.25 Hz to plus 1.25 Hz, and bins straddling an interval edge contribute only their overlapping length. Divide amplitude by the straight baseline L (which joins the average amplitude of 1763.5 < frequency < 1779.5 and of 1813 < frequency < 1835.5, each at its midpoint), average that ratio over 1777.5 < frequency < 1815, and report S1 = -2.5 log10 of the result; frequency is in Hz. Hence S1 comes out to 0.037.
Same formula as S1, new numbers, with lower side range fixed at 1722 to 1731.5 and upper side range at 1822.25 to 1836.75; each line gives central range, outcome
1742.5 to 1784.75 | 0.08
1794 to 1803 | 0.35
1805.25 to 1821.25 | -0.02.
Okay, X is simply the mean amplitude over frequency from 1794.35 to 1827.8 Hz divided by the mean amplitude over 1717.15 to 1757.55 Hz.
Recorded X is 0.83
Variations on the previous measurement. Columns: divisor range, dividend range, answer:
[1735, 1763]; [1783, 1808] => 0.86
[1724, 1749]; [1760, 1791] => 0.88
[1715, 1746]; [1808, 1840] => 0.86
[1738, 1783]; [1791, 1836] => 0.92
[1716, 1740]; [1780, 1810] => 0.81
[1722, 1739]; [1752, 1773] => 0.86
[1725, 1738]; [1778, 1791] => 0.89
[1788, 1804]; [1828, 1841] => 1.08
